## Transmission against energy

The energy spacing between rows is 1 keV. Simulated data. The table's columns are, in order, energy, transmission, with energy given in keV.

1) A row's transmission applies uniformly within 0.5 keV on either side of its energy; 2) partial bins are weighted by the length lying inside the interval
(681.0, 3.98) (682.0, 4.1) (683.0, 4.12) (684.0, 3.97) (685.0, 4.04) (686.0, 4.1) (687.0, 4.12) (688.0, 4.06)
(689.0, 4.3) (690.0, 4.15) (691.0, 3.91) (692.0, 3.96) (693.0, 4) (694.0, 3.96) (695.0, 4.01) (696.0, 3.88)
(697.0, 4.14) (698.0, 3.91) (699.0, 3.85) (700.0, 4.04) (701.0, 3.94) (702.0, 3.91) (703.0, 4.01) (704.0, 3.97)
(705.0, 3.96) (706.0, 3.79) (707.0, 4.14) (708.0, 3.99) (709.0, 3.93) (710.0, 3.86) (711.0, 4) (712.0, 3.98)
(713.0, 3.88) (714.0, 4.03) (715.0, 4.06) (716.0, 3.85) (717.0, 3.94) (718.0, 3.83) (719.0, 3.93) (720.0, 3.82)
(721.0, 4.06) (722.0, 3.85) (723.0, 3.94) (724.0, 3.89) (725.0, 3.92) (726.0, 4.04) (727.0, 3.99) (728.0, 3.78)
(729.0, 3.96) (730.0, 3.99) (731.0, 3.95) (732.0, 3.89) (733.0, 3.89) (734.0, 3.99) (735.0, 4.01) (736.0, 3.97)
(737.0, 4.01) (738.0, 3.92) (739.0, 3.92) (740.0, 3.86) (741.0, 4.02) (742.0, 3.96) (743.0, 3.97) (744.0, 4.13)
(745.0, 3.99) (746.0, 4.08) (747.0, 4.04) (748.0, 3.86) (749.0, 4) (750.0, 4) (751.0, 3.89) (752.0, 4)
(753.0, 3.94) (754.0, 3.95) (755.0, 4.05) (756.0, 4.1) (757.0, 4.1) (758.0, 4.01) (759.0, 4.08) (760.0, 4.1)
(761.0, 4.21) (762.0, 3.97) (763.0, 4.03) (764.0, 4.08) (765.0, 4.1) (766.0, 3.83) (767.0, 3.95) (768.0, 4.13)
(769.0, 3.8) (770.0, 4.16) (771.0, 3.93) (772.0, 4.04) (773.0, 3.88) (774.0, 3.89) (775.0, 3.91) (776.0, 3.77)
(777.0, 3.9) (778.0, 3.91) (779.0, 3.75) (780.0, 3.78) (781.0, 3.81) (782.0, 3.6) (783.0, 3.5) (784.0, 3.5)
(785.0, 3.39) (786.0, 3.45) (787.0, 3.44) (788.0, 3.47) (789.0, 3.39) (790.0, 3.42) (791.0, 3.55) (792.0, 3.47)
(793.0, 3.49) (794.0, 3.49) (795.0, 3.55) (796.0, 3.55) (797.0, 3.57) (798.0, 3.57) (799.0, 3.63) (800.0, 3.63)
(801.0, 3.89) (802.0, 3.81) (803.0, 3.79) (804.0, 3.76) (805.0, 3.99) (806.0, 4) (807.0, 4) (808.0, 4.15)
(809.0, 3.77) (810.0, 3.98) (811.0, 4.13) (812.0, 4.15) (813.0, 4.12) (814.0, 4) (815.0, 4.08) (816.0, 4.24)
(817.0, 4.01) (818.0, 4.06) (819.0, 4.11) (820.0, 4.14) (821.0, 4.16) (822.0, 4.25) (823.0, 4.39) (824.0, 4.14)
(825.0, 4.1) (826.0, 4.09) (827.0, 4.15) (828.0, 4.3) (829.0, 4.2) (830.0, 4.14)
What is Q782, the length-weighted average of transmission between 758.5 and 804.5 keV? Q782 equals 3.76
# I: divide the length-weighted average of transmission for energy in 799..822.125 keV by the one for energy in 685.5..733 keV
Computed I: 1.01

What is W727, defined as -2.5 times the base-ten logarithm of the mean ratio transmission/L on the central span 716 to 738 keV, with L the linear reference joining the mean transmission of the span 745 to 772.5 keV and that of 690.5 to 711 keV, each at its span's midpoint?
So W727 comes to 0.01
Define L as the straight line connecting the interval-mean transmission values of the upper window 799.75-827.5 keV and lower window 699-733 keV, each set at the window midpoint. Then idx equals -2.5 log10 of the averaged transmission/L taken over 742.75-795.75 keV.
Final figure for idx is 0.042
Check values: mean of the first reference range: 3.94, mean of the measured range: 3.84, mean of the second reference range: 4.04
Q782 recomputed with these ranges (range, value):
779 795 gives 3.52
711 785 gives 3.94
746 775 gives 4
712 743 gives 3.94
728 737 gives 3.95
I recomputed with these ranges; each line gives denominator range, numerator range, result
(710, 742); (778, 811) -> 0.93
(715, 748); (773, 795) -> 0.92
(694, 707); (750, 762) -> 1.02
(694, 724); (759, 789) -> 0.97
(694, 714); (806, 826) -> 1.04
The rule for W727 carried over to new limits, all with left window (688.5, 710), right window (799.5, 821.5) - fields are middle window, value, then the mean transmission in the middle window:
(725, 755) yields 0.01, 3.97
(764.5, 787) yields 0.05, 3.81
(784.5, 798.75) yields 0.15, 3.49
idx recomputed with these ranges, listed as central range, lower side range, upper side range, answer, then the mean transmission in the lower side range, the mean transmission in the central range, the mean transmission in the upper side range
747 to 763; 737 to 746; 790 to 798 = -0.044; 3.98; 4.02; 3.52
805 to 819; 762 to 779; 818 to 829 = 0.020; 3.95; 4.05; 4.18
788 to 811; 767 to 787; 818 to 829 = 0.077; 3.79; 3.71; 4.18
